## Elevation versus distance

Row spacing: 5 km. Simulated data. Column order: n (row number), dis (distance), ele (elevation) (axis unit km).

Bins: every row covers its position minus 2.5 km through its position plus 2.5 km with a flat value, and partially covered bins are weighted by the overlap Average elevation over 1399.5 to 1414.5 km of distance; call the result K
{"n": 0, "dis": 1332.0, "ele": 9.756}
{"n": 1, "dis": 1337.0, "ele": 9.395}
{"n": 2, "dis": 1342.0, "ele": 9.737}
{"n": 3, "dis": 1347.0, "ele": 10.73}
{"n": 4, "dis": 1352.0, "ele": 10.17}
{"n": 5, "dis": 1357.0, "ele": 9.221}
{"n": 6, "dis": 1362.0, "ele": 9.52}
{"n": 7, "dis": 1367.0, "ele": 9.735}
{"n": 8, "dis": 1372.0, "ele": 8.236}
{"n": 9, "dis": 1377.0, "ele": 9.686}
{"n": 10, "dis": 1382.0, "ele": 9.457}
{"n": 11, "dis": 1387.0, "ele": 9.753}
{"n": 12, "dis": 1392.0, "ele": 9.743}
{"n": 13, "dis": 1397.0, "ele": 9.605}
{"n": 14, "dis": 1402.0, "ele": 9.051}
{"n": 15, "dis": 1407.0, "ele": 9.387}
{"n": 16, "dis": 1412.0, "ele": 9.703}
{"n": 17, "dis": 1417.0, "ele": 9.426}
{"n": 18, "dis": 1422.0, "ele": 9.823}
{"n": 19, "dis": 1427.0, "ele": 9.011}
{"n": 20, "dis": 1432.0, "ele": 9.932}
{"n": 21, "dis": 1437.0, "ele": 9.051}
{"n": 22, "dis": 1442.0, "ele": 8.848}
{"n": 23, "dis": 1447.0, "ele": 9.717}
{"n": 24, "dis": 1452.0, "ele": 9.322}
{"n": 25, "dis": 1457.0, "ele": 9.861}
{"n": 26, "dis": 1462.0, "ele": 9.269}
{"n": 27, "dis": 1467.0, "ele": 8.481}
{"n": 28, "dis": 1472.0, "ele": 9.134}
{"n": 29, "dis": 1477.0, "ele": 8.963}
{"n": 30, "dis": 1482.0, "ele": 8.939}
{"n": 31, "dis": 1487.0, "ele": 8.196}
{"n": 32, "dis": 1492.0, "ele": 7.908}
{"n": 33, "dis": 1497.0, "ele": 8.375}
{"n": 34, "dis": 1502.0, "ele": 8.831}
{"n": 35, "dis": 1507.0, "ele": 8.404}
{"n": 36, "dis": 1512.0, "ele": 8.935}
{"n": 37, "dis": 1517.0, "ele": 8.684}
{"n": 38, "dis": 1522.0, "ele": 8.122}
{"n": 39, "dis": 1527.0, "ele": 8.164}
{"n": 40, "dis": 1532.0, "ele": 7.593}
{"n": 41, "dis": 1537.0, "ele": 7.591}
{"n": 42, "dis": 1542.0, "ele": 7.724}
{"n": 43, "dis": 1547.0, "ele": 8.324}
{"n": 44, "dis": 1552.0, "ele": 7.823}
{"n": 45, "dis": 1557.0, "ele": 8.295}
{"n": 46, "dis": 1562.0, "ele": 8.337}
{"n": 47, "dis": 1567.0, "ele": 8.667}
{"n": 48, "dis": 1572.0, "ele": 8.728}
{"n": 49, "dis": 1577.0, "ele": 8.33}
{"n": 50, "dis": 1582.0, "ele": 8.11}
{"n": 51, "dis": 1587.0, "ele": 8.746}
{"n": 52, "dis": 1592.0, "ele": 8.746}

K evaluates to 9.38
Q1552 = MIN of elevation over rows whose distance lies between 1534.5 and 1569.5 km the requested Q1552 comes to 7.591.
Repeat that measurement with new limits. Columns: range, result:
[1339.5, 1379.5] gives 8.236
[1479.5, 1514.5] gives 7.908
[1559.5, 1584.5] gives 8.11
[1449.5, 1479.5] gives 8.481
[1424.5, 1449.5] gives 8.848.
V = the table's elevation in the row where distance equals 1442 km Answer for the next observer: 8.848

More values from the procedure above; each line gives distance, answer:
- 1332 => 9.756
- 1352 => 10.17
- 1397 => 9.605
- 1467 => 8.481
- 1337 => 9.395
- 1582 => 8.11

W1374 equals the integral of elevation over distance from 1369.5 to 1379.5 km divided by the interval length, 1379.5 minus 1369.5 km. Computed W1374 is 8.96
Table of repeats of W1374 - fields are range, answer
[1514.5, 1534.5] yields 8.14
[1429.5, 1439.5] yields 9.49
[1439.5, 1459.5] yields 9.44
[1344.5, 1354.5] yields 10.4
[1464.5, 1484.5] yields 8.88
